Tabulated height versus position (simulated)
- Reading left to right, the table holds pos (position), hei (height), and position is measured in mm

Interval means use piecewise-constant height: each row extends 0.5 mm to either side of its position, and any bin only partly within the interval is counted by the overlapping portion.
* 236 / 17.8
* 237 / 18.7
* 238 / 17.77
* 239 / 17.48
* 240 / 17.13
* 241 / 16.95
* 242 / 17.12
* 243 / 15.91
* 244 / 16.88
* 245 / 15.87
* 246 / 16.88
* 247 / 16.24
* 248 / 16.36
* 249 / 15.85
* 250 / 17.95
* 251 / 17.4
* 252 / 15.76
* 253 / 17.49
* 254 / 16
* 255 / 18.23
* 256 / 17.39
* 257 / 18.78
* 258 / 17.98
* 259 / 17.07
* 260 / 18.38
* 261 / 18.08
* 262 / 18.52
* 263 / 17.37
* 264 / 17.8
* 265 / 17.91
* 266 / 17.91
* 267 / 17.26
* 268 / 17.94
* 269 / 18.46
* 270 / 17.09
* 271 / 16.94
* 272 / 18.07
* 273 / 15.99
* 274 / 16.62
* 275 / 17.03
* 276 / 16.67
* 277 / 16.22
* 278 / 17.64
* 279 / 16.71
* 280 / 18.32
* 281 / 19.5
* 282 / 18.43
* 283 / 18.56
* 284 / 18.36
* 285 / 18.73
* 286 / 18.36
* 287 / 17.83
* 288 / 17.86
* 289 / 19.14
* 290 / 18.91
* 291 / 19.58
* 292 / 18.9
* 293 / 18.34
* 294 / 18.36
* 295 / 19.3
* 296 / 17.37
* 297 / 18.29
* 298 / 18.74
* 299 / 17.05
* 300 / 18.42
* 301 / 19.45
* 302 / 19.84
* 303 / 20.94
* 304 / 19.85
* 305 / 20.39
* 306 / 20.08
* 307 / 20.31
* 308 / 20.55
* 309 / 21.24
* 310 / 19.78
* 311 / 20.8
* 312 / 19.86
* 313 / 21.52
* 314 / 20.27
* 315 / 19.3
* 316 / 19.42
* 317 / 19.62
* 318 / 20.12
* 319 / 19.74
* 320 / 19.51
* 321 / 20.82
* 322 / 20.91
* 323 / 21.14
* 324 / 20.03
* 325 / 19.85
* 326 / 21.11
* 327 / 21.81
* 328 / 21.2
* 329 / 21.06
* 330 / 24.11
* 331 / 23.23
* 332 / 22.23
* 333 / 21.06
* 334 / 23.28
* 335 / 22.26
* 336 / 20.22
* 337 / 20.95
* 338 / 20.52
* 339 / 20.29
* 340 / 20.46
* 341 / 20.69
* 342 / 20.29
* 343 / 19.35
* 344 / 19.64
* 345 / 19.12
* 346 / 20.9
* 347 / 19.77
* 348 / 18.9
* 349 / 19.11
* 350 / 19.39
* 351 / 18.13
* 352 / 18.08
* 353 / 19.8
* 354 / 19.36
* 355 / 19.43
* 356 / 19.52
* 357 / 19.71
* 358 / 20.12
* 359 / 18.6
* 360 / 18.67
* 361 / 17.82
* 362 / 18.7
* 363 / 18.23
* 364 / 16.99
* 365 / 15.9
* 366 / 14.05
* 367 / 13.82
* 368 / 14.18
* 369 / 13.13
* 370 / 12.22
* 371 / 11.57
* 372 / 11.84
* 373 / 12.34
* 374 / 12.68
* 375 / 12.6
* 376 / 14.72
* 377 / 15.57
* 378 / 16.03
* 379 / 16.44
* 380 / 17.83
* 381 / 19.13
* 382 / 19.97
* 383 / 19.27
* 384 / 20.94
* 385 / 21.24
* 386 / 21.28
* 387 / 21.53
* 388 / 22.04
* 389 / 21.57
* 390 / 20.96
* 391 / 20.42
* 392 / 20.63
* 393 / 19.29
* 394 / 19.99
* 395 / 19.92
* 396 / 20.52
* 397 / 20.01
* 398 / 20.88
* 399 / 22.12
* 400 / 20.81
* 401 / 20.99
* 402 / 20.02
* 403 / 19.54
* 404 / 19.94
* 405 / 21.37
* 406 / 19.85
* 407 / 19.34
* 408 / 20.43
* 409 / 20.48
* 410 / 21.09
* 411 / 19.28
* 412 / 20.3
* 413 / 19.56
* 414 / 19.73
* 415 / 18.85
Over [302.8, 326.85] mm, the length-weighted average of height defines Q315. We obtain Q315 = 20.3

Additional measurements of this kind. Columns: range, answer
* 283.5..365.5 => 19.7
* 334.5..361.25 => 19.7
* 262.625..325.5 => 18.8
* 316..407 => 19.2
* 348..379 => 16.5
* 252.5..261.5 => 17.7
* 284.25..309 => 19.1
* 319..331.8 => 21.2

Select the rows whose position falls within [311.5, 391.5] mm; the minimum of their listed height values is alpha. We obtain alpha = 11.57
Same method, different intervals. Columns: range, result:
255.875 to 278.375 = 15.99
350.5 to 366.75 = 14.05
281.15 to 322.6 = 17.05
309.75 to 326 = 19.3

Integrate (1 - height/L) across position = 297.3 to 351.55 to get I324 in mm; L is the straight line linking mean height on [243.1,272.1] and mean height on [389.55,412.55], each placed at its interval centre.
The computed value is -4.6 mm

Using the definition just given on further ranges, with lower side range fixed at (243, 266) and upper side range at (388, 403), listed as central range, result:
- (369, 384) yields 3.63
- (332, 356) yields -0.88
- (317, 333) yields -1.81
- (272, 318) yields -1.58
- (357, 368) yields 1.42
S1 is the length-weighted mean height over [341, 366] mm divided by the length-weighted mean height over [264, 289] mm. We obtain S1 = 1.07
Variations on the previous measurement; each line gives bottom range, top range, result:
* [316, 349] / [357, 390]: 0.82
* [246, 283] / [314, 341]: 1.20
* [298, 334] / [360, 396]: 0.85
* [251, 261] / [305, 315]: 1.17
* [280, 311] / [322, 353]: 1.08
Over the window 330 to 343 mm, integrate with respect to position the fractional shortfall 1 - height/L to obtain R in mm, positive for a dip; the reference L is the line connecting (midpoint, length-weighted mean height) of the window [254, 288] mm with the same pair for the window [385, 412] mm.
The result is -1.5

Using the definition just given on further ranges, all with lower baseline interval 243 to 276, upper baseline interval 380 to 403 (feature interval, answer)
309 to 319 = -0.81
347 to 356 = 0.21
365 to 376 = 3.82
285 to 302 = -0.41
